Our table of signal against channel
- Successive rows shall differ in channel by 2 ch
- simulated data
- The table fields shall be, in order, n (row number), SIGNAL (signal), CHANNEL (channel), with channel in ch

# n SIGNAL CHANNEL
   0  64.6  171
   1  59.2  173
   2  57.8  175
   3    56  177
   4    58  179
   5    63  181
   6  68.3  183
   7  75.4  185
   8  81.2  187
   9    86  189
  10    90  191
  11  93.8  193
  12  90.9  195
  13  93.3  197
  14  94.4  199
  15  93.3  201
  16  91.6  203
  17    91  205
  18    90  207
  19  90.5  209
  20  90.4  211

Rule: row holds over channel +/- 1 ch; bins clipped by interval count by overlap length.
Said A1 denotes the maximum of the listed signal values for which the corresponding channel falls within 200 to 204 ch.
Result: 93.3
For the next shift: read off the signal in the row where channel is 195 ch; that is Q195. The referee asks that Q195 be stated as 90.9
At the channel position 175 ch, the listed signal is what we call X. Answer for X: 57.8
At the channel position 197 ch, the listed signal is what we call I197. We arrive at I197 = 93.3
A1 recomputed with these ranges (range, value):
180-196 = 93.8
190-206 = 94.4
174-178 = 57.8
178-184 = 68.3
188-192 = 90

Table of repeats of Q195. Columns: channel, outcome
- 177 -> 56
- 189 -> 86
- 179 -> 58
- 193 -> 93.8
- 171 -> 64.6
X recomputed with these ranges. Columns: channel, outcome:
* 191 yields 90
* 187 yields 81.2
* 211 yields 90.4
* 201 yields 93.3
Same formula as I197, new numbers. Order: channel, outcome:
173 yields 59.2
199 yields 94.4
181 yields 63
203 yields 91.6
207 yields 90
